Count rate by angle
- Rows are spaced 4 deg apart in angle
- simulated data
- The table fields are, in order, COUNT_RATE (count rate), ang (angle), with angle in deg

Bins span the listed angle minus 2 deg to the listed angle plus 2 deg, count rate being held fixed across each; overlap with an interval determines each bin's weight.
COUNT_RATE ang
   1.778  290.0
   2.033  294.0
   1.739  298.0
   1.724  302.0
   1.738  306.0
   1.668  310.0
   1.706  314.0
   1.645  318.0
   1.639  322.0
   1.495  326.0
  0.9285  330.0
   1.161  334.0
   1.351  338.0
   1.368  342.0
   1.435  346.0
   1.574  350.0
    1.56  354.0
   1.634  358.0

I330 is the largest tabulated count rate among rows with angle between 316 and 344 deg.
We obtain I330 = 1.645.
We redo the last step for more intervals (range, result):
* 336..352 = 1.574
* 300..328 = 1.738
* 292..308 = 2.033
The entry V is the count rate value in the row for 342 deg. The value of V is 1.368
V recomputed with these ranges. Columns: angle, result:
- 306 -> 1.738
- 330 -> 0.9285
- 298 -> 1.739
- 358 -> 1.634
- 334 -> 1.161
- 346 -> 1.435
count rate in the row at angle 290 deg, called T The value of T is 1.778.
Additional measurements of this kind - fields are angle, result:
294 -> 2.033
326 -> 1.495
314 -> 1.706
